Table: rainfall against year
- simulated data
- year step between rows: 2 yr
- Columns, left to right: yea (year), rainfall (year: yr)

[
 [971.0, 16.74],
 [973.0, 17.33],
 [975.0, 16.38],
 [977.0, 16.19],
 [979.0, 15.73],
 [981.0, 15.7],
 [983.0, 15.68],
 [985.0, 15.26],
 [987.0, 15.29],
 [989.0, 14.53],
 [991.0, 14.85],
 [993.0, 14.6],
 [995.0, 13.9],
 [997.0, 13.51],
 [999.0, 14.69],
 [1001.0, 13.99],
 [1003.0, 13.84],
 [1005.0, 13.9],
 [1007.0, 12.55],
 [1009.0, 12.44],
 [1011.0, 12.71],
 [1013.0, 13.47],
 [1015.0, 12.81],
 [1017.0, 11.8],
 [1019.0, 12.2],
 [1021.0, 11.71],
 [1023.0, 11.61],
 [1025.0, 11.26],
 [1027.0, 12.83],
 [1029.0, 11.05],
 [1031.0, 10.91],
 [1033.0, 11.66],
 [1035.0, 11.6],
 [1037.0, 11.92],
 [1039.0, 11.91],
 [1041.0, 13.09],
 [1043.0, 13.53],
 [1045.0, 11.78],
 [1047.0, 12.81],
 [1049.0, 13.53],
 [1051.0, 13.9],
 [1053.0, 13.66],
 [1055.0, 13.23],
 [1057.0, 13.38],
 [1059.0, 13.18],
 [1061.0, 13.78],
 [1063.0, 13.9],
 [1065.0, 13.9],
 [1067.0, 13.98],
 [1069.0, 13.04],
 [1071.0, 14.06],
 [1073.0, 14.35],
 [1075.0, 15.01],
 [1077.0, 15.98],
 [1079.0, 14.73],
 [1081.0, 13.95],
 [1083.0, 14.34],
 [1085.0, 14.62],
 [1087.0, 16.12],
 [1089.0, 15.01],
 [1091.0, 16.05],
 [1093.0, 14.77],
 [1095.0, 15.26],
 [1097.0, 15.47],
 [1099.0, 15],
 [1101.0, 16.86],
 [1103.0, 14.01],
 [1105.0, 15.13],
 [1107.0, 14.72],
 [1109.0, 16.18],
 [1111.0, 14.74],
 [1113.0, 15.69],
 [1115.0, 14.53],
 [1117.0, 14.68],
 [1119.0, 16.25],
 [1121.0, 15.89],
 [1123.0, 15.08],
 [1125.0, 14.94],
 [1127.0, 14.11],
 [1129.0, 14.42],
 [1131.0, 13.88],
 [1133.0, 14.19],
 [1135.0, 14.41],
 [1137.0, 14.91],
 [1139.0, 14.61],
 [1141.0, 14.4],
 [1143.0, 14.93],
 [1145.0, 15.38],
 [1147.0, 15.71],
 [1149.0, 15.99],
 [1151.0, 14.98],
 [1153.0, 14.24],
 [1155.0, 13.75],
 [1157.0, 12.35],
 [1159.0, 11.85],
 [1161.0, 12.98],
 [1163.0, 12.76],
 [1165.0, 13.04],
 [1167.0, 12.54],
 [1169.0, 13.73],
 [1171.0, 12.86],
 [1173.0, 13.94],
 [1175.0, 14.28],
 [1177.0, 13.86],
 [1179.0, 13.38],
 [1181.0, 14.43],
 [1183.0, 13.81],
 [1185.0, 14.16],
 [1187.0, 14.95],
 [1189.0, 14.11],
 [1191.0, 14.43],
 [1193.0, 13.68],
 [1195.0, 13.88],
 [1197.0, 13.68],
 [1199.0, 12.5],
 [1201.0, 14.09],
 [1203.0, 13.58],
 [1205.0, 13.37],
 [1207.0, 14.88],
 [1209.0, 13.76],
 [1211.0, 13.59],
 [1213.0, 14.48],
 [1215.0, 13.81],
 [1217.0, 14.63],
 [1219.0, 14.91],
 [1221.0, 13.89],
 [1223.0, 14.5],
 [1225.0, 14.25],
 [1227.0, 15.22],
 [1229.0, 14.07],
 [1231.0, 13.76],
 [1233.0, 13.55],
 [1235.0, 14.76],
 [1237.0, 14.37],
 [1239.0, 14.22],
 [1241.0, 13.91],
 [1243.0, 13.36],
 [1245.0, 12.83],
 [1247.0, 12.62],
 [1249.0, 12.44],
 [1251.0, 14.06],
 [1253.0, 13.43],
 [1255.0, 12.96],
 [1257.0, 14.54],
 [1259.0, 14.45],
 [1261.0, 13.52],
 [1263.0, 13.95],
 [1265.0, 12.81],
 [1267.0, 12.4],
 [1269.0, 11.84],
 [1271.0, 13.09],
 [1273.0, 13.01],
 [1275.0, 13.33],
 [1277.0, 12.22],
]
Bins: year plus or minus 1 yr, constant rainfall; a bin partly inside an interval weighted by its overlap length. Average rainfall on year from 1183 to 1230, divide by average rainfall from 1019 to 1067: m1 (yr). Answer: 1.1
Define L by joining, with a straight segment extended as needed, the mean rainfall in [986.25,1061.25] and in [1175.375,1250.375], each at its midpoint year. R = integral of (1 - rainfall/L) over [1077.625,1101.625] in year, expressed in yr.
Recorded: -3.4 yr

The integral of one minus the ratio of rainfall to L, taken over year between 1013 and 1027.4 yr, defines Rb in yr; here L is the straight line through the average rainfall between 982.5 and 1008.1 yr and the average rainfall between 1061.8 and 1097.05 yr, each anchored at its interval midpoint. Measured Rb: 2.3 yr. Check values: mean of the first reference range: 14.3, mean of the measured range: 12.1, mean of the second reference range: 14.7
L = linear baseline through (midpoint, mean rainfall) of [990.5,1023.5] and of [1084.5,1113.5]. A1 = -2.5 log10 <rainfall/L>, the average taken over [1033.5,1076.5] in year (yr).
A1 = 0.078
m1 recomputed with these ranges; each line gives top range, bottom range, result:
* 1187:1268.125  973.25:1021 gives 0.98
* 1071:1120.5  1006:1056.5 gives 1.22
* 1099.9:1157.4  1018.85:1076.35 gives 1.16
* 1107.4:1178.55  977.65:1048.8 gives 1.09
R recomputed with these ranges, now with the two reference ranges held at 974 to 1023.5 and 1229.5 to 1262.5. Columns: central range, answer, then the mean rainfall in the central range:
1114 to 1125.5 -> -1.16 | 15.2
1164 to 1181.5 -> 0.30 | 13.5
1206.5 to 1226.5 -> -0.81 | 14.3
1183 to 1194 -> -0.37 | 14.2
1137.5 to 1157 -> -1.34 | 14.8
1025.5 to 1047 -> 2.93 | 12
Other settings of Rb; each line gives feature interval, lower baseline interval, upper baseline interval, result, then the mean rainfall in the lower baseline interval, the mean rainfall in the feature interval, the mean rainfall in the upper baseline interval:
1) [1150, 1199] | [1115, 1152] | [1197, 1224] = 2.7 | 14.9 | 13.6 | 14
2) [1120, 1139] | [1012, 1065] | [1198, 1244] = -1.9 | 12.6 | 14.6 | 14.1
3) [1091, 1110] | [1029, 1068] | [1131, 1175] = -2.7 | 12.9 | 15.3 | 14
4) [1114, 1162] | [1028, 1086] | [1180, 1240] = -2.7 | 13.3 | 14.5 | 14.1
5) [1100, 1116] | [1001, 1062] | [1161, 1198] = -2.5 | 12.6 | 15.2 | 13.7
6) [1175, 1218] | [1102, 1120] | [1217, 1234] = 1.6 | 15.1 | 14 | 14.3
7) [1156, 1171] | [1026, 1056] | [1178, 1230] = 1.0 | 12.5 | 12.8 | 14.1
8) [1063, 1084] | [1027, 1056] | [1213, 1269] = -2.7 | 12.5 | 14.3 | 13.8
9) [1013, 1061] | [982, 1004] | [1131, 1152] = 7.2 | 14.6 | 12.5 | 14.9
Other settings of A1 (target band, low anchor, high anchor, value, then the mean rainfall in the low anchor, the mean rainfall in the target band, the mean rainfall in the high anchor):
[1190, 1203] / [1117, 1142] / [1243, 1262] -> 0.03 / 14.8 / 13.7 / 13.4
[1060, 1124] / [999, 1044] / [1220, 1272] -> -0.16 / 12.5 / 14.9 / 13.6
